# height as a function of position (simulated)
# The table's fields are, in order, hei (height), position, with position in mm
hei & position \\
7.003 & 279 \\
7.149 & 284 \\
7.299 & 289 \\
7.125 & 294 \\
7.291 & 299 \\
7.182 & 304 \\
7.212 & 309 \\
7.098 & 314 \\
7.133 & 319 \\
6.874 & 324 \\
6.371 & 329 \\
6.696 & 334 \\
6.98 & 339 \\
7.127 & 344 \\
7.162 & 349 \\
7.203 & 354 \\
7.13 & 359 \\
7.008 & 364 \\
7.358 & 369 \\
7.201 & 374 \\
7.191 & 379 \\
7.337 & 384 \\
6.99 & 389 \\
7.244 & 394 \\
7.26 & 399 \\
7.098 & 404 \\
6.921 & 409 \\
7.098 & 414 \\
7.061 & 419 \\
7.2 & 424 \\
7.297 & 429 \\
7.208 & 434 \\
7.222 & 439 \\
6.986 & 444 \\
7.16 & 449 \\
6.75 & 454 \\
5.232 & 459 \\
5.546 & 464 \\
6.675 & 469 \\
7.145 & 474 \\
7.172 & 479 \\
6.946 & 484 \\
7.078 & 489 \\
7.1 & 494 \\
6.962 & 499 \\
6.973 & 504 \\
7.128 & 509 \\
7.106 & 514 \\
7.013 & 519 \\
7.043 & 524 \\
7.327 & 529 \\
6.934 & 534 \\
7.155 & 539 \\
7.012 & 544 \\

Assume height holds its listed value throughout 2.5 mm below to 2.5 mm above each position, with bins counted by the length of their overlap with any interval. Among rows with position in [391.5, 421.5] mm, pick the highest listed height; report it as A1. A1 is 7.26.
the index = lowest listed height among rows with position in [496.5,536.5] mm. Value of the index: 6.934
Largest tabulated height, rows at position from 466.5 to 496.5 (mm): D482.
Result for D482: 7.172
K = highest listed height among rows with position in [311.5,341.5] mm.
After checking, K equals 7.133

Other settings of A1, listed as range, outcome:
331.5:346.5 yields 7.127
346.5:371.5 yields 7.358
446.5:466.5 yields 7.16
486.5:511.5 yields 7.128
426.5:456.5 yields 7.297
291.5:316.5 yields 7.291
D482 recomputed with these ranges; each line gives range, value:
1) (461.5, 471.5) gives 6.675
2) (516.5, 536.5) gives 7.327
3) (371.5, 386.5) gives 7.337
